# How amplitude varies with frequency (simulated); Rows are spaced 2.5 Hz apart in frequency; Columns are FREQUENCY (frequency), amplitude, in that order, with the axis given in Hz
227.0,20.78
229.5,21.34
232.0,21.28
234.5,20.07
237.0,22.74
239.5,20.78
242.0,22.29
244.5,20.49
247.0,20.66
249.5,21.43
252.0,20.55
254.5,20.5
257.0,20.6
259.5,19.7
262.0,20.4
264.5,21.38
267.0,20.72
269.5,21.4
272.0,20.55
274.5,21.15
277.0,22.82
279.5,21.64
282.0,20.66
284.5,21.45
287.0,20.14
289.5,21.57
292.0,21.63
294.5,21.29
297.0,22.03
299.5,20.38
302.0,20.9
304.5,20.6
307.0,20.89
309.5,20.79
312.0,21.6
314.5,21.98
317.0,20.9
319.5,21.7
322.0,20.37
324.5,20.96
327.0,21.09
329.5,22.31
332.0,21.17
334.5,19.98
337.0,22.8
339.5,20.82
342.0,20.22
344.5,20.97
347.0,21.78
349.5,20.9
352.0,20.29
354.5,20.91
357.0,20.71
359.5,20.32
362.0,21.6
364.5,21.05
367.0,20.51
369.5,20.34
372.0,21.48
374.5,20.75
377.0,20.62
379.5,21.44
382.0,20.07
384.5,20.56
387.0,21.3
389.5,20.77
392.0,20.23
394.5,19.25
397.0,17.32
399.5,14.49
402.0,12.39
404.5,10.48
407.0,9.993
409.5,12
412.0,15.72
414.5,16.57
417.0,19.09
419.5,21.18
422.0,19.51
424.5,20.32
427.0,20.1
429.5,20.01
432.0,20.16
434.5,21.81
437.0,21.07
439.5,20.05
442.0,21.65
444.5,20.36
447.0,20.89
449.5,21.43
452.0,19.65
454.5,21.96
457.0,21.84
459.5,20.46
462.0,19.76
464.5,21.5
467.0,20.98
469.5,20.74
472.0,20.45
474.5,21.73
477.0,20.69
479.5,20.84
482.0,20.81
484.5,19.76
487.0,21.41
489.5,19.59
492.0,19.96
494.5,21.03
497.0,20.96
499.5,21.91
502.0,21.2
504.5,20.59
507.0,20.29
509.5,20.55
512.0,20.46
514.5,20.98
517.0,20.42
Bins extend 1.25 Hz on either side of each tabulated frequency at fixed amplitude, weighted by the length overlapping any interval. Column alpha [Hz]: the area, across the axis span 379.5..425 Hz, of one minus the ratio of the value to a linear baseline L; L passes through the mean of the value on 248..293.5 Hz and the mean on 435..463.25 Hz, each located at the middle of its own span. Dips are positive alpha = 7.71 Hz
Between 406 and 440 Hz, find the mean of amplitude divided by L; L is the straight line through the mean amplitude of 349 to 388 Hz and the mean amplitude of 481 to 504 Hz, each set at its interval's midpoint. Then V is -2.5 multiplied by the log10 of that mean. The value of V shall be 0.13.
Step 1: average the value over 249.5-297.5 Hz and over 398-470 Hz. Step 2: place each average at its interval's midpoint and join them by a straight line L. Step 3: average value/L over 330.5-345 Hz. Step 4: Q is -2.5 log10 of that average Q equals -0.05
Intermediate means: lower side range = 21.1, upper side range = 18.8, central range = 21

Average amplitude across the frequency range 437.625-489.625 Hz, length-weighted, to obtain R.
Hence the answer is 20.8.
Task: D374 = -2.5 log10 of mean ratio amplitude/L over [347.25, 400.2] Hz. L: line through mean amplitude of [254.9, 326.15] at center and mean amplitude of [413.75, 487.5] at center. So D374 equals 0.03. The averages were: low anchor 21.1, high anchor 20.6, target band 20.3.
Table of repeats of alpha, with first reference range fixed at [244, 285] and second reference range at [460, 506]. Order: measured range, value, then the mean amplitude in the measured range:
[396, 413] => 6.3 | 13.1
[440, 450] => -0.1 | 21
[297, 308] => 0.0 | 20.8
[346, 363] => 0.0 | 20.9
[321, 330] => -0.1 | 21.1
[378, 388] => 0.0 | 20.8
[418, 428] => 0.3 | 20.3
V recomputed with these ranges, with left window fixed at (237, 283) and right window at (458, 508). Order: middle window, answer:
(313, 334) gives -0.02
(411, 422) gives 0.14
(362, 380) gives 0.00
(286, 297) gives -0.01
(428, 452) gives 0.00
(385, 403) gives 0.15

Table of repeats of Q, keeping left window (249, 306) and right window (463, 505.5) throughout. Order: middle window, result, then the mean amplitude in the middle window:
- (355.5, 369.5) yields 0.007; 20.8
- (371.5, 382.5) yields 0.002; 20.9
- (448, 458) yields -0.018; 21.2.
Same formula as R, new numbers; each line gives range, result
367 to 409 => 18.2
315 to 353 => 21.1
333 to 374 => 20.9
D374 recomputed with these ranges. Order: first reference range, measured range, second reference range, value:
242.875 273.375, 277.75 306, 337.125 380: -0.02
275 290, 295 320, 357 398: 0.00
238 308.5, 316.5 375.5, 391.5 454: -0.07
